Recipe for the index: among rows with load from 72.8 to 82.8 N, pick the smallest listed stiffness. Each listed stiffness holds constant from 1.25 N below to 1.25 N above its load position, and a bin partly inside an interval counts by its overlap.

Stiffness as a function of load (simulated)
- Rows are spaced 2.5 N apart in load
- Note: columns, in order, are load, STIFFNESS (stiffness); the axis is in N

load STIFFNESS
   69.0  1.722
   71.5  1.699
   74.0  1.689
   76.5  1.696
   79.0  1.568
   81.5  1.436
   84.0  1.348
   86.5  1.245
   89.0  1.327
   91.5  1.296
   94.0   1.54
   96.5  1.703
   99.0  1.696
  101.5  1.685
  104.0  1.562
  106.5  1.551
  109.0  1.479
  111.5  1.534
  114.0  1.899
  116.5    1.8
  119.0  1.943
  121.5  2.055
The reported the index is 1.436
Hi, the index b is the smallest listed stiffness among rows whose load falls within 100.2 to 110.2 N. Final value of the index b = 1.479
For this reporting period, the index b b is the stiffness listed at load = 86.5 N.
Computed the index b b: 1.245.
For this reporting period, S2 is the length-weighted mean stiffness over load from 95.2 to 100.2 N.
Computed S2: 1.7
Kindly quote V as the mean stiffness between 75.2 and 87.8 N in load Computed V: 1.46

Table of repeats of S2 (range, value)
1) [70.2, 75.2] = 1.69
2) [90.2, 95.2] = 1.42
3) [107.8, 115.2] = 1.64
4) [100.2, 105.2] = 1.62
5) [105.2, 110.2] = 1.52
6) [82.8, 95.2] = 1.35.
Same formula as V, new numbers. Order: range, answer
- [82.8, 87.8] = 1.3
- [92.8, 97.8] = 1.62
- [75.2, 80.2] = 1.63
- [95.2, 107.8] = 1.64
